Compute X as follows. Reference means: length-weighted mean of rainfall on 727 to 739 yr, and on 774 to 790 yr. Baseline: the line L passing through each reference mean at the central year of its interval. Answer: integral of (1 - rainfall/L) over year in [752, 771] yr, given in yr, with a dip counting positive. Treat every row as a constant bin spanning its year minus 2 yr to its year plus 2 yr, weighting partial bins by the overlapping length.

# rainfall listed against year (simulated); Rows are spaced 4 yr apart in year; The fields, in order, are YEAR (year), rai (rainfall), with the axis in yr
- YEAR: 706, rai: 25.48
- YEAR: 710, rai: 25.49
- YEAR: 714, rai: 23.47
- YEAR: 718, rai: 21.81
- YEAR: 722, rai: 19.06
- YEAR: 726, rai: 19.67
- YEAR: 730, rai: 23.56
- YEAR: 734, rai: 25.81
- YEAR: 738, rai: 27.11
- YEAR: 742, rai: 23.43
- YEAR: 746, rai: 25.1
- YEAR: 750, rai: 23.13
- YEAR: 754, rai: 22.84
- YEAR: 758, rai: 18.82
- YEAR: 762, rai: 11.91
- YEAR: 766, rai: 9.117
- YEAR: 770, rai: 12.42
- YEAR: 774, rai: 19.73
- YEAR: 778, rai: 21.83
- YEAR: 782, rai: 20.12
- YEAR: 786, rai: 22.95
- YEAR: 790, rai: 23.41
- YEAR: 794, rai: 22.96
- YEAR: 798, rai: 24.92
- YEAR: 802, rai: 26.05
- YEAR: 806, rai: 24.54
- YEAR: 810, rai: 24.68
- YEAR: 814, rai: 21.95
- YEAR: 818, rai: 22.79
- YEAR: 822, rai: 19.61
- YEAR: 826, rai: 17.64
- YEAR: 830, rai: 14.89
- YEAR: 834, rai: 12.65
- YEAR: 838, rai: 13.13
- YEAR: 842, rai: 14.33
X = 6.5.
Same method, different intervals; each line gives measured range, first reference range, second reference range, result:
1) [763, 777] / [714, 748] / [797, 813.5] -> 5.7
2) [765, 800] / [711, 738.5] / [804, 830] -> 2.9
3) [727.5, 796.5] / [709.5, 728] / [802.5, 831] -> 2.1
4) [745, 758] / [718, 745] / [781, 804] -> 0.2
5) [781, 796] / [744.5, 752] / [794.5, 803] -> 1.4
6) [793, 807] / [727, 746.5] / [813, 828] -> -2.1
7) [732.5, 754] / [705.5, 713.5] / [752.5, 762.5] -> -4.5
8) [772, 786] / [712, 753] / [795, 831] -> 1.0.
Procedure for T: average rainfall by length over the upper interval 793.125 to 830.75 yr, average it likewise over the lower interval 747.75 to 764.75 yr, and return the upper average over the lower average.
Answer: 1.2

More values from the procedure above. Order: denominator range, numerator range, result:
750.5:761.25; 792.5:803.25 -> 1.22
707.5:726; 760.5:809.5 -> 0.91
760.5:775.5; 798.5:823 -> 1.79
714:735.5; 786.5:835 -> 0.98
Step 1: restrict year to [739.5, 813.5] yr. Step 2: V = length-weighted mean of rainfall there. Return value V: 21.1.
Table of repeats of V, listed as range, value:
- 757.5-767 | 12.8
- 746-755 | 23.5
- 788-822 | 23.7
